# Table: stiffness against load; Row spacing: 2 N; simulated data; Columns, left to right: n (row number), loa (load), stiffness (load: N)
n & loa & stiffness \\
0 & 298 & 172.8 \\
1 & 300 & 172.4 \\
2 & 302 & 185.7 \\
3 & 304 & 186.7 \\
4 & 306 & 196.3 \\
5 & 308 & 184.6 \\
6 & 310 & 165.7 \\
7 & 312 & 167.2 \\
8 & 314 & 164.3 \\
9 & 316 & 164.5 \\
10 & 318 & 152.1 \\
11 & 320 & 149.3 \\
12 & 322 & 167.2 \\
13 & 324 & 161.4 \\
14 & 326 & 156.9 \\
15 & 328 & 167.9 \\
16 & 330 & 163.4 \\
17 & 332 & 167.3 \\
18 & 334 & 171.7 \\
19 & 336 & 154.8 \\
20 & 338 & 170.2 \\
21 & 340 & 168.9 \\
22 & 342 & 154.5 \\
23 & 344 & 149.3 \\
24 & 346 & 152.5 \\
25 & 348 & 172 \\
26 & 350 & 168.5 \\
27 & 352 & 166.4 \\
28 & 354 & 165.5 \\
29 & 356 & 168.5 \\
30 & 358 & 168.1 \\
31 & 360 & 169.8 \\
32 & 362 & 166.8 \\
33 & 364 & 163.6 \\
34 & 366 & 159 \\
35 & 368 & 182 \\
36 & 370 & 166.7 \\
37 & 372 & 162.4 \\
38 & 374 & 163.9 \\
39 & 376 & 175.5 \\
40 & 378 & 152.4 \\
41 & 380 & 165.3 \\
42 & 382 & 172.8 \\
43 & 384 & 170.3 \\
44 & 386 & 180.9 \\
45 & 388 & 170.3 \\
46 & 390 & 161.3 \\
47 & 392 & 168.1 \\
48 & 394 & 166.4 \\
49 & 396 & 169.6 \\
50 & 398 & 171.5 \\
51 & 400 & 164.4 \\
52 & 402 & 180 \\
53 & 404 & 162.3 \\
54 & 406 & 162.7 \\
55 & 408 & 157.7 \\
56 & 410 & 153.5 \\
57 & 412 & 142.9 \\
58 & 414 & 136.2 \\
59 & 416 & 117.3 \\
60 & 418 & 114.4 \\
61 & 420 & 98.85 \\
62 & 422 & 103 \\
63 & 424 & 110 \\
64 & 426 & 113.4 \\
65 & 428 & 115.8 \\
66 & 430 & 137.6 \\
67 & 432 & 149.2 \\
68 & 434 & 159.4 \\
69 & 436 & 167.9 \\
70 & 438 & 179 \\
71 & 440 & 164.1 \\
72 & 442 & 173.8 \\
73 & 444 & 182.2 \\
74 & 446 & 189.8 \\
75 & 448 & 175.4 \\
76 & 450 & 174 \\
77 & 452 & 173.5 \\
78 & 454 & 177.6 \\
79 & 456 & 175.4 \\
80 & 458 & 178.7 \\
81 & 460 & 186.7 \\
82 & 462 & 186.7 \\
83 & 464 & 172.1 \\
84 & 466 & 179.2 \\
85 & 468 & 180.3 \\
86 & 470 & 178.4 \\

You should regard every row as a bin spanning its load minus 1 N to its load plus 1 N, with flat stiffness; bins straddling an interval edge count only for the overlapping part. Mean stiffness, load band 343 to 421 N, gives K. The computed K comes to 161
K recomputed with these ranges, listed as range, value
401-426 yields 136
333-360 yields 164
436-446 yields 176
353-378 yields 167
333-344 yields 163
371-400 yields 168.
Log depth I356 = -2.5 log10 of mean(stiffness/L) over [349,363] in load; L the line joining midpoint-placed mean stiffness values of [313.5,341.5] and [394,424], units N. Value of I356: -0.08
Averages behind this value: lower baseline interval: 163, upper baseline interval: 145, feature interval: 168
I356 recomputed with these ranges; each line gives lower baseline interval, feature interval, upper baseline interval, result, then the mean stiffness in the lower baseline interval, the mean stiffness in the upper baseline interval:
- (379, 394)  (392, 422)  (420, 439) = 0.04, 170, 135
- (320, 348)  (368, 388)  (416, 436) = -0.17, 162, 124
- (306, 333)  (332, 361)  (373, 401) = 0.01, 165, 168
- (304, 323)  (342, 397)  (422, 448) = -0.03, 169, 152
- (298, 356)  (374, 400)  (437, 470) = 0.02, 167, 178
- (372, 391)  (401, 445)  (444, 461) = 0.20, 168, 179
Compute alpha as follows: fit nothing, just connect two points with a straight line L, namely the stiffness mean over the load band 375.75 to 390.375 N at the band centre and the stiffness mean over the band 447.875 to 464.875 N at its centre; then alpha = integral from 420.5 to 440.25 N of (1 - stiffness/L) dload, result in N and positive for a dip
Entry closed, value 4.16 N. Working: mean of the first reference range 169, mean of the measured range 138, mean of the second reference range 178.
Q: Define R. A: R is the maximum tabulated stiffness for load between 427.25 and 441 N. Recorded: 179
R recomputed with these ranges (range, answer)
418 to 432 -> 149.2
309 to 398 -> 182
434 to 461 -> 189.8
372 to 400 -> 180.9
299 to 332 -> 196.3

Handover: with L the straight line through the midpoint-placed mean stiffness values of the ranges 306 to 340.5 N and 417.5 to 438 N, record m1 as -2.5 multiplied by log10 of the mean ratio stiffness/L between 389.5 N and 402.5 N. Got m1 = -0.20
